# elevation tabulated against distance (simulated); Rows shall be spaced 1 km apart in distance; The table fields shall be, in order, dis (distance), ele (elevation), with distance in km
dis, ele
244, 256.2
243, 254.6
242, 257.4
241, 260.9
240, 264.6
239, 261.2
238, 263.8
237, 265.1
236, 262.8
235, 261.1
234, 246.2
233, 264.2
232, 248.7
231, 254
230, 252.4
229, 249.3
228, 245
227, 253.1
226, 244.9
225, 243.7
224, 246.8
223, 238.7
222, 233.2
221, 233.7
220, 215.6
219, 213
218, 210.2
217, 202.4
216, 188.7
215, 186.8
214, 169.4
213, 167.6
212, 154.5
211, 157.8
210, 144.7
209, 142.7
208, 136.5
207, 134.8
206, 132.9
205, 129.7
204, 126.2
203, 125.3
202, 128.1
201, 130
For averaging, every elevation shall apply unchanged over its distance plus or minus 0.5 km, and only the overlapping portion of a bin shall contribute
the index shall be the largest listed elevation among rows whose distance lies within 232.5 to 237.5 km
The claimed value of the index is 265.1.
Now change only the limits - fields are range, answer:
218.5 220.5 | 215.6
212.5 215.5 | 186.8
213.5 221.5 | 233.7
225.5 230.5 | 253.1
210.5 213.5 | 167.6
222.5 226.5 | 246.8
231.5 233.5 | 264.2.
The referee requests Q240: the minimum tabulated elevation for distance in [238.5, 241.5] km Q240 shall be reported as 260.9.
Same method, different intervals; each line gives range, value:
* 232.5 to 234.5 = 246.2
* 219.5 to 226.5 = 215.6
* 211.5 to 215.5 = 154.5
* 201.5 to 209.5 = 125.3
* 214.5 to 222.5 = 186.8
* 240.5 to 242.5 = 257.4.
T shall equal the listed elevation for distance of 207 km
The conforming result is 134.8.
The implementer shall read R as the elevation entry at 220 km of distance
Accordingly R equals 215.6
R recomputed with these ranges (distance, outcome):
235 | 261.1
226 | 244.9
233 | 264.2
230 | 252.4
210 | 144.7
